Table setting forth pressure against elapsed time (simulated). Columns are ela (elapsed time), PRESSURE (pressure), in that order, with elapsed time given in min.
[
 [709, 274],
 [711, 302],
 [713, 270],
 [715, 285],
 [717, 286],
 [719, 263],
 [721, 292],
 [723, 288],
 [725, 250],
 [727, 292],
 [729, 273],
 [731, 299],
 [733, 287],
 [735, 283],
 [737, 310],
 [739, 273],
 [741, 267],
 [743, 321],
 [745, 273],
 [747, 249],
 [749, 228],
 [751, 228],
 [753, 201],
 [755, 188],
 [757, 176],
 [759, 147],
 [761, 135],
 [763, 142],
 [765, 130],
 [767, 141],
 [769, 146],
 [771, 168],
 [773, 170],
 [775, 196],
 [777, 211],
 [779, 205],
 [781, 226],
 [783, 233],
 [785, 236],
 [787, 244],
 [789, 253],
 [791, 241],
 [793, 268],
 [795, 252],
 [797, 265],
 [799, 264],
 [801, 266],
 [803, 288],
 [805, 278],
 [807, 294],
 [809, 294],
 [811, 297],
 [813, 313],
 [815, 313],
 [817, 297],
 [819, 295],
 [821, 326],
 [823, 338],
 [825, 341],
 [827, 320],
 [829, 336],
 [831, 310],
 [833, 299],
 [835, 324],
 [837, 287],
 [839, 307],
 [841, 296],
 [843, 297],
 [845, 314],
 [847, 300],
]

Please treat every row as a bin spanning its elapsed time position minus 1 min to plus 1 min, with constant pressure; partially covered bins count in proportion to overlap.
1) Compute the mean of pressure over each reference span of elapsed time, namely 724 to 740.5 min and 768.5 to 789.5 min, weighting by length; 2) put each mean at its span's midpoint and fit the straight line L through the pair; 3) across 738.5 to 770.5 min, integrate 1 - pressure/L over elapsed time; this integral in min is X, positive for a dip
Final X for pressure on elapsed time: 6.31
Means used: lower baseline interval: 283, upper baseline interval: 208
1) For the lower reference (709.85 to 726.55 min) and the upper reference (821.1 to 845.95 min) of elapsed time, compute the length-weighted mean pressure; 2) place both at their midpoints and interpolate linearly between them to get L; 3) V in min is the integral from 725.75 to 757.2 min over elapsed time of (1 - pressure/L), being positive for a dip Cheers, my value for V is 2.8 min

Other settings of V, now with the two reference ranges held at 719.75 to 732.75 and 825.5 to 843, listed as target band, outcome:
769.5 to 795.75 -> 6.67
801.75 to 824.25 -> 0.12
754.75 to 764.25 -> 4.45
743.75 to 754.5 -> 1.96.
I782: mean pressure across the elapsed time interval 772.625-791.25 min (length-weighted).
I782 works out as 222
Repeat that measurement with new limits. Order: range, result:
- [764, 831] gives 257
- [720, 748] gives 283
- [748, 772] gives 169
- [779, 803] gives 250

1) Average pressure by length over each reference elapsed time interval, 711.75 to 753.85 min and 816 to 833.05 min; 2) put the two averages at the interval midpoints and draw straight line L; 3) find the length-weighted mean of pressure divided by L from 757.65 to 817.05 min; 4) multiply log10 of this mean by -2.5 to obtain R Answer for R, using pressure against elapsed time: 0.301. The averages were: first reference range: 273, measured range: 229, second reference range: 319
